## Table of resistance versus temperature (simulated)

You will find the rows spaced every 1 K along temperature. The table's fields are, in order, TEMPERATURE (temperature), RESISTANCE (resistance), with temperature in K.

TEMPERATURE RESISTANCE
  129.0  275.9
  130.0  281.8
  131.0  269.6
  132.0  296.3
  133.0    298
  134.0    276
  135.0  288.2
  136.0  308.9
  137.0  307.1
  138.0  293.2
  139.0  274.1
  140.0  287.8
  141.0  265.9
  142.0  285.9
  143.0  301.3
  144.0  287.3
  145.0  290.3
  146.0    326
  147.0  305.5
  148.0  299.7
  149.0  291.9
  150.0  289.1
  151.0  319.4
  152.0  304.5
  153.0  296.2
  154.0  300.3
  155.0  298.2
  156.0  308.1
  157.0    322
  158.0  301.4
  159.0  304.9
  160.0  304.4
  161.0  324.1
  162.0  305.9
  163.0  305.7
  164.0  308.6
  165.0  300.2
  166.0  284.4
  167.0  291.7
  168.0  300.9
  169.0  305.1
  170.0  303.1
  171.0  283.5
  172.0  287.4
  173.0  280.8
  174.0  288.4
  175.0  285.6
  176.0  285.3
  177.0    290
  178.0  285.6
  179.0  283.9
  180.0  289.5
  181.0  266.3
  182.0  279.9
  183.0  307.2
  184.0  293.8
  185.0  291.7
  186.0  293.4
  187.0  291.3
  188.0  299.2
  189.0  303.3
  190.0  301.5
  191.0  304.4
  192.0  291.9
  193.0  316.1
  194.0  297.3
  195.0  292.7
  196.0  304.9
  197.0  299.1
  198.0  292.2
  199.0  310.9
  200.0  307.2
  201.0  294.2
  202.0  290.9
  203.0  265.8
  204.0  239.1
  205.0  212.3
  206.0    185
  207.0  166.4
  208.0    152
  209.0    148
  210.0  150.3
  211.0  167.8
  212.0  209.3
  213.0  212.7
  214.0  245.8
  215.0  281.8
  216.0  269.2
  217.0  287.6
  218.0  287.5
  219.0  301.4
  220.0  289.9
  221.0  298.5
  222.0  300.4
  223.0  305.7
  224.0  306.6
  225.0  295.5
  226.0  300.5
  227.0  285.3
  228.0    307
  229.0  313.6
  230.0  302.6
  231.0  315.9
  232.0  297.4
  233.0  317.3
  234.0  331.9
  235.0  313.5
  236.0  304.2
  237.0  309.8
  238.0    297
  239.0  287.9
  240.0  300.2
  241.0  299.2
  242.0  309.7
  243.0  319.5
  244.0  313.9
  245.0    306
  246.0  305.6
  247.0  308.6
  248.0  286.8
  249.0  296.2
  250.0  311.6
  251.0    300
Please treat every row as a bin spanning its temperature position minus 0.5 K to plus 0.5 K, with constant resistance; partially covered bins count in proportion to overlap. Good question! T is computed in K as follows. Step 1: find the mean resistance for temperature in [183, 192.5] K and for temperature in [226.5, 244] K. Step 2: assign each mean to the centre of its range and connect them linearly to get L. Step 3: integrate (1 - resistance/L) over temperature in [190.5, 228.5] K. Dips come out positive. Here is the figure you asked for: 4.6 K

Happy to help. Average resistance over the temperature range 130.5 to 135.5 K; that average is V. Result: 286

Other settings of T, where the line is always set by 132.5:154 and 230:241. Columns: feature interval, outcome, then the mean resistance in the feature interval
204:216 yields 4.1 K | 199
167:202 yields 0.7 K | 294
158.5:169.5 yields -0.2 K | 303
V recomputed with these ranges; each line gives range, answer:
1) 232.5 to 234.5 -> 325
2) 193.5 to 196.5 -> 298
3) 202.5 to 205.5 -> 239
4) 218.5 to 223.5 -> 299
